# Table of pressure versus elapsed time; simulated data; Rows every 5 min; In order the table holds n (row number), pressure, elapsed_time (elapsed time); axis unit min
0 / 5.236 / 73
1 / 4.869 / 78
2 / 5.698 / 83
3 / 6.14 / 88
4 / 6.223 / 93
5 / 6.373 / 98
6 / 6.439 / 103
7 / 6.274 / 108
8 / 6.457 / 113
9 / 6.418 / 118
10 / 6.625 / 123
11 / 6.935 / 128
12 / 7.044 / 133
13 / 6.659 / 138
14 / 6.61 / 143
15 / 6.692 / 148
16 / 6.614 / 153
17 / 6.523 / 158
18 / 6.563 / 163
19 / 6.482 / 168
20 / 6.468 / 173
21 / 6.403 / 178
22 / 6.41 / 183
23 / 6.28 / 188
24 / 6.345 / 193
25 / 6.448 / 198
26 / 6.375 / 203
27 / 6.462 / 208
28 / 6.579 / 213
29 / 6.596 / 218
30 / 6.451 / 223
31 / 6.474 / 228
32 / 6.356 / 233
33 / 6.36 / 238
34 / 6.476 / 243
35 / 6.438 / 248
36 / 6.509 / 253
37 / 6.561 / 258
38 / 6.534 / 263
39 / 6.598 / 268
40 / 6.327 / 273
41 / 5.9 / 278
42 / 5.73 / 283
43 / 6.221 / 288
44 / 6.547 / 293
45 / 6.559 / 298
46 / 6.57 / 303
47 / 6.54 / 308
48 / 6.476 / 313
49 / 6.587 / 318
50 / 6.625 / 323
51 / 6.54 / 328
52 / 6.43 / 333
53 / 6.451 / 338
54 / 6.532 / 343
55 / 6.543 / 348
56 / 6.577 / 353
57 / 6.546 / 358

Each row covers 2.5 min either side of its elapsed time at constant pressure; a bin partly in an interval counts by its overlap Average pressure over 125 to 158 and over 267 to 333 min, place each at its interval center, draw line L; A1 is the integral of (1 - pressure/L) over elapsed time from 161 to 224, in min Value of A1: 1.7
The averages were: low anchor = 6.74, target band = 6.45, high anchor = 6.4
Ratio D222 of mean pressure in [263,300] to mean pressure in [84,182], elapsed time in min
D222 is 1.0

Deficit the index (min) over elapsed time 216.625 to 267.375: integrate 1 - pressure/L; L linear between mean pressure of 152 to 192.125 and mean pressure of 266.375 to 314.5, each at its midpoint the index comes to -0.7 min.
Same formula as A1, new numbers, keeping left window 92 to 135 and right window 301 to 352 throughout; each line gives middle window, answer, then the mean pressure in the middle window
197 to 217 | 0.2 min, 6.48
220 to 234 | 0.2 min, 6.44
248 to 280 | 0.6 min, 6.42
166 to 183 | 0.2 min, 6.44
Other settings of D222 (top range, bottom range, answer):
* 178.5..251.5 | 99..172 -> 0.98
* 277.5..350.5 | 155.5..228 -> 1.00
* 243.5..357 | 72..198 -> 1.01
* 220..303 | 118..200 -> 0.97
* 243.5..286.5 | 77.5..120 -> 1.03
